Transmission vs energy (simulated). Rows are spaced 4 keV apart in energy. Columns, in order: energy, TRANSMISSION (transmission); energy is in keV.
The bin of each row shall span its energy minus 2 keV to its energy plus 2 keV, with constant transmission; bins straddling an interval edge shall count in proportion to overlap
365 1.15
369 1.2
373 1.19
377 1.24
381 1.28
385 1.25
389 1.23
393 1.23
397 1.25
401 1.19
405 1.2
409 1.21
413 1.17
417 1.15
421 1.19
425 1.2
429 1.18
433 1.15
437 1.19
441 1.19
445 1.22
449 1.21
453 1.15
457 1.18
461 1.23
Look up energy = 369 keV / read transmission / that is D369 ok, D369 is 1.2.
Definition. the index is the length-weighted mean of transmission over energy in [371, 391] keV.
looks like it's 1.24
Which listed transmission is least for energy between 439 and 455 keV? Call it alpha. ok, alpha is 1.15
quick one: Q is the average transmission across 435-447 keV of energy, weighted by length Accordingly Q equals 1.2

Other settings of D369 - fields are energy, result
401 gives 1.19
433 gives 1.15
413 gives 1.17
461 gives 1.23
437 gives 1.19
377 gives 1.24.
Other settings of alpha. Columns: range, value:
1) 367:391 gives 1.19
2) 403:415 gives 1.17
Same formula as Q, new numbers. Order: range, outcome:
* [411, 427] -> 1.18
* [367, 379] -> 1.21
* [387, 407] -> 1.22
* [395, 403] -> 1.22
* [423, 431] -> 1.19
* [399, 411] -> 1.2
